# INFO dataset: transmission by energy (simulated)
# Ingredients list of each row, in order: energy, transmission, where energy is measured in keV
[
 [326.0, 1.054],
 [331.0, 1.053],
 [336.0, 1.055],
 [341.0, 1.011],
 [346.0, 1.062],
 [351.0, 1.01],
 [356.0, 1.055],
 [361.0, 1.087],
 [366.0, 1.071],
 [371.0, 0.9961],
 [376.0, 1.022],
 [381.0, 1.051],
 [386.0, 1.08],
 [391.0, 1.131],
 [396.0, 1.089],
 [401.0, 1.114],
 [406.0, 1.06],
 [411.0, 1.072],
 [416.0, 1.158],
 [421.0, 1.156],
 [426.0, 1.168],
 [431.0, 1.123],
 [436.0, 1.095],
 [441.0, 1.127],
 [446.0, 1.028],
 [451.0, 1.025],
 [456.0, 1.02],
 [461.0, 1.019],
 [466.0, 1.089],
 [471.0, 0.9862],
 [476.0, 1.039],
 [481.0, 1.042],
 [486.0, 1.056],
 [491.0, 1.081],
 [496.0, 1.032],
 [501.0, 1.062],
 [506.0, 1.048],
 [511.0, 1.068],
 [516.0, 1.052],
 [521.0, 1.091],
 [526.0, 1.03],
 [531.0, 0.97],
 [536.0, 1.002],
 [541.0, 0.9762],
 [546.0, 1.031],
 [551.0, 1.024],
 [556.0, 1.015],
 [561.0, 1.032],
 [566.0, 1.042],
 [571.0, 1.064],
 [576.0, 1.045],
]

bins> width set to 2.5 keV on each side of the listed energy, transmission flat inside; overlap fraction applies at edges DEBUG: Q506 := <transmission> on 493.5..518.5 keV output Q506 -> 1.05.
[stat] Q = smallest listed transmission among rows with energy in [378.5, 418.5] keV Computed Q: 1.051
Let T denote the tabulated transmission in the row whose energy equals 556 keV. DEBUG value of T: 1.015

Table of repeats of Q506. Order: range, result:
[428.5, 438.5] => 1.11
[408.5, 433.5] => 1.14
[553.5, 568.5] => 1.03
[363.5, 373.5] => 1.03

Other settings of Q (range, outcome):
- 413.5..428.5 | 1.156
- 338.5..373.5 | 0.9961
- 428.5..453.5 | 1.025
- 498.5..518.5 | 1.048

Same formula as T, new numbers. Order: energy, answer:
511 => 1.068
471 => 0.9862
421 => 1.156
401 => 1.114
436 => 1.095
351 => 1.01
